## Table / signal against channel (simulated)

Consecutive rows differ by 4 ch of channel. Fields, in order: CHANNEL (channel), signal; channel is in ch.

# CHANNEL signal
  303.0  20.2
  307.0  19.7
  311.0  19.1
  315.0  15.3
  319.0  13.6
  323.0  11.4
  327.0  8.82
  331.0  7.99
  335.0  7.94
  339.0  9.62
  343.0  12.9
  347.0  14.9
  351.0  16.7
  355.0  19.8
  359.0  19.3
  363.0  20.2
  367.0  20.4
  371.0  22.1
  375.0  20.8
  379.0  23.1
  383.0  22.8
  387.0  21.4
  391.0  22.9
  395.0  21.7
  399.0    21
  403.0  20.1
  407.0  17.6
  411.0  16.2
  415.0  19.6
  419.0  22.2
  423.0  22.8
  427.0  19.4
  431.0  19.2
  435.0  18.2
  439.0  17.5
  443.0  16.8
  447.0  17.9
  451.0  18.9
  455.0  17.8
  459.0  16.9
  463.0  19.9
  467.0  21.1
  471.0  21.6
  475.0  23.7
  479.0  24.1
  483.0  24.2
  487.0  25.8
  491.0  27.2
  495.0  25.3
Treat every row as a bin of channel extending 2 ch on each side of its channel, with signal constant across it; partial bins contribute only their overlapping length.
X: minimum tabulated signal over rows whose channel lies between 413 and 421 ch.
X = 19.6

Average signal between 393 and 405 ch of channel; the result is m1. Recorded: 20.9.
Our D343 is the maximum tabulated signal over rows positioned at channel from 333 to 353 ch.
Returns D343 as 16.7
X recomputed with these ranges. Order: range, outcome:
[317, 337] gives 7.94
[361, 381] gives 20.2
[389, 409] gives 17.6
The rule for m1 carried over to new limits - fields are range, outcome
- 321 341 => 9.15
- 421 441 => 19.4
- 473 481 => 23.9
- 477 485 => 24.1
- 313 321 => 14.4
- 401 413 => 18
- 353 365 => 19.8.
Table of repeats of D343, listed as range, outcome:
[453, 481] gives 24.1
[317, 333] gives 13.6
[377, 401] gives 23.1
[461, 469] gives 21.1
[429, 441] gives 19.2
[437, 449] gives 17.9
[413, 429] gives 22.8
